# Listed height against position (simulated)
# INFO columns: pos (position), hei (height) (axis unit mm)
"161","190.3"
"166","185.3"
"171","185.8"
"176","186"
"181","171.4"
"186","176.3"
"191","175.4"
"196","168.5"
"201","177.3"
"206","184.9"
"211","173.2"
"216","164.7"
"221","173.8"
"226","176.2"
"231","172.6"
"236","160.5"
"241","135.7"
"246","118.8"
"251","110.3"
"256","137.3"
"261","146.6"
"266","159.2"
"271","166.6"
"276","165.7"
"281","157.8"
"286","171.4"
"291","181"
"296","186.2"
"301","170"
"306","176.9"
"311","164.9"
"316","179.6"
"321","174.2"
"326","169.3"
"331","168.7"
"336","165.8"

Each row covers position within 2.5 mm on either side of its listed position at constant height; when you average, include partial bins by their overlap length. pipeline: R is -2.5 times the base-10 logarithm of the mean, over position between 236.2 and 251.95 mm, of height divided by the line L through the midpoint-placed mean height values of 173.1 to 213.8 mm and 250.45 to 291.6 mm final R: 0.261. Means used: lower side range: 177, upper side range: 156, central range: 128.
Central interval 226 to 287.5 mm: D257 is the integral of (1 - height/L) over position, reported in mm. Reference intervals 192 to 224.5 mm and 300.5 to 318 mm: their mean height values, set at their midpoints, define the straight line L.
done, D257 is 7.99 mm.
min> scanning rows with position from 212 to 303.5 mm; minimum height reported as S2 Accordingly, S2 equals 110.3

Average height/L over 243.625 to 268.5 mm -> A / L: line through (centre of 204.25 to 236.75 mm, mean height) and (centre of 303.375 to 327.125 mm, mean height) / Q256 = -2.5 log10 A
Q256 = 0.27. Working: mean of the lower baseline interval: 173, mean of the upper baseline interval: 173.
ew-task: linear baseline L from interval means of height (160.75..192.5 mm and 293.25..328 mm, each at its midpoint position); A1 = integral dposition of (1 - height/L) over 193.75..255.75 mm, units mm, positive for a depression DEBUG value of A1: 6.9 mm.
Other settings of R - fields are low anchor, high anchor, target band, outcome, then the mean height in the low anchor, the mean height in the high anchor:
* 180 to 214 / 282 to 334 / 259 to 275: 0.102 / 175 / 174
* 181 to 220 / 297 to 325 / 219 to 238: 0.019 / 174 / 174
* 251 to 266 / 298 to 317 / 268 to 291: -0.089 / 140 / 173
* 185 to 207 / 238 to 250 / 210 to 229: -0.137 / 176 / 127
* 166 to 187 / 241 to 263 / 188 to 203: -0.039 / 181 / 129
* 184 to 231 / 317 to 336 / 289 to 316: -0.028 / 174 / 171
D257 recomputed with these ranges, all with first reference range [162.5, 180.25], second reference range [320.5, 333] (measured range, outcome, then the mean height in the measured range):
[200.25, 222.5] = 0.8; 175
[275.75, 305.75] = 0.1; 173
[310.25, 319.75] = -0.1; 174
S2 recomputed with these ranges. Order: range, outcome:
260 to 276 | 146.6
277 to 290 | 157.8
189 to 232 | 164.7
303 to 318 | 164.9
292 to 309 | 170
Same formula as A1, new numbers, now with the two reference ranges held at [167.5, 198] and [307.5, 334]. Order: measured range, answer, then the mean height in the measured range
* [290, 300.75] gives -0.5 mm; 181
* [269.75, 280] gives 0.5 mm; 165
